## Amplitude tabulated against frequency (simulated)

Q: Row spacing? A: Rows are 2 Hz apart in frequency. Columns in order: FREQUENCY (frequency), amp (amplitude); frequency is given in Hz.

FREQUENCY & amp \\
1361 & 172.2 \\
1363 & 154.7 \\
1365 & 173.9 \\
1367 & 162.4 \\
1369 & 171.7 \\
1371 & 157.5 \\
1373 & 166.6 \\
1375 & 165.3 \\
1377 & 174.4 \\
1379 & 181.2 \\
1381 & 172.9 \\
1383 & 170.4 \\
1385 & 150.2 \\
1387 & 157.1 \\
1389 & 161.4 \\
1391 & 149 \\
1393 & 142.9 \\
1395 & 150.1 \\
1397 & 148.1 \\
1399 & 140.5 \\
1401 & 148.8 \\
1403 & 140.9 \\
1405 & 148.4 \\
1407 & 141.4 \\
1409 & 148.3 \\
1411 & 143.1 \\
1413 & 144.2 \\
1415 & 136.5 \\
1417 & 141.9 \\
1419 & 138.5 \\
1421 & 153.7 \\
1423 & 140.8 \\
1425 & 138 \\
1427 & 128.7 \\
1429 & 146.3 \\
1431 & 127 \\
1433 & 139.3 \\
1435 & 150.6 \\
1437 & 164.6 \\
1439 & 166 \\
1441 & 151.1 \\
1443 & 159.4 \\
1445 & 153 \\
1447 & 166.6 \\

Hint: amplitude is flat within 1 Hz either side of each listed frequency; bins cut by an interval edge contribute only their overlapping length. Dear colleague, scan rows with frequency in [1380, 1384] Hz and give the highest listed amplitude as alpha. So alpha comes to 172.9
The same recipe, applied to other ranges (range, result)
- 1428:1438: 164.6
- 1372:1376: 166.6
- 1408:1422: 153.7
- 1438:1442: 166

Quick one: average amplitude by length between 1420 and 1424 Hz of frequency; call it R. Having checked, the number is 147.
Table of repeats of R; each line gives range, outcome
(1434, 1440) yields 160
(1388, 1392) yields 155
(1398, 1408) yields 144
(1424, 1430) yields 138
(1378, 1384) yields 175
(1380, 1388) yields 163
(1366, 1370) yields 167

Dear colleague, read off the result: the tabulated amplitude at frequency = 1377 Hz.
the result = 174.4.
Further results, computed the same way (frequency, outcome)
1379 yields 181.2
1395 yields 150.1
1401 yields 148.8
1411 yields 143.1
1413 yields 144.2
